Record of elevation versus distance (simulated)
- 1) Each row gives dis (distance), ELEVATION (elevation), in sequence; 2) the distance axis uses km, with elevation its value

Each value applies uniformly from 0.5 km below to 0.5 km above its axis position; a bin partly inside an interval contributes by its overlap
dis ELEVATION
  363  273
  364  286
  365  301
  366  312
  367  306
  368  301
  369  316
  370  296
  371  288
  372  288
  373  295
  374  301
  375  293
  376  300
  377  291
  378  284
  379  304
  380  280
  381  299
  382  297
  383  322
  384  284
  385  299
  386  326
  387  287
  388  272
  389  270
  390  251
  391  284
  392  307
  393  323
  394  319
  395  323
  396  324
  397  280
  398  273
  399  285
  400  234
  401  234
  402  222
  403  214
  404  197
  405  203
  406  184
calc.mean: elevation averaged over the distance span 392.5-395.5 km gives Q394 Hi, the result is 322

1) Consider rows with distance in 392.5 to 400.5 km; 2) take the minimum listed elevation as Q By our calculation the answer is 234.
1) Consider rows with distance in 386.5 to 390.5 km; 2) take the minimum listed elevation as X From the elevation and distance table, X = 251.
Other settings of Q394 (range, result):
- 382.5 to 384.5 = 303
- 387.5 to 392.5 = 277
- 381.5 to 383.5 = 310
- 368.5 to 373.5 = 297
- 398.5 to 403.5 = 238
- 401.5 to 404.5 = 211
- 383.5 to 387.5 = 299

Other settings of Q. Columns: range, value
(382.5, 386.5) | 284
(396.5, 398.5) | 273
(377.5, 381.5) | 280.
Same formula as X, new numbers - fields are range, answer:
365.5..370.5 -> 296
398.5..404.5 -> 197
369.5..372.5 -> 288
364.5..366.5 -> 301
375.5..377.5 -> 291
